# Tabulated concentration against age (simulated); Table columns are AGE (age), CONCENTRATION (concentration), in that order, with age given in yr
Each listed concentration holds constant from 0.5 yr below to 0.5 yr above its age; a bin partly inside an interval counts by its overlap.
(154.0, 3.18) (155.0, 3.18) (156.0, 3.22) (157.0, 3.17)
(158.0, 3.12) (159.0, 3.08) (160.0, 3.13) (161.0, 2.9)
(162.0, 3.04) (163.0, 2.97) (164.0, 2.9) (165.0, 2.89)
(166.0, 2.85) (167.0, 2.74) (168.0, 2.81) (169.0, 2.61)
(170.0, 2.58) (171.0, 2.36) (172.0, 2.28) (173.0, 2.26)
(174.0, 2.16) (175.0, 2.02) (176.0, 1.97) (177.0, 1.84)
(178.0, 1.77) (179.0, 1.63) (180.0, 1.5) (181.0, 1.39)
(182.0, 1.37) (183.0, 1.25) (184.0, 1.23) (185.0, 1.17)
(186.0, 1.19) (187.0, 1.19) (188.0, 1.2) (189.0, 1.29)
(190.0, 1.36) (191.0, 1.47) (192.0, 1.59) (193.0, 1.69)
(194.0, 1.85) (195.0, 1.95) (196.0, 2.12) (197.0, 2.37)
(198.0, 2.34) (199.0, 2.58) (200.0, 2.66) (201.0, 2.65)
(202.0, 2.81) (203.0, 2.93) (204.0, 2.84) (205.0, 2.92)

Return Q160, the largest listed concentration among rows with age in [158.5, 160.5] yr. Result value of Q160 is 3.13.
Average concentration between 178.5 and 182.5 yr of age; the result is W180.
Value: 1.47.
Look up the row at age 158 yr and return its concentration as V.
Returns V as 3.12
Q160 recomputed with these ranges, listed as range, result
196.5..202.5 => 2.81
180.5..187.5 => 1.39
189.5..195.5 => 1.95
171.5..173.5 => 2.28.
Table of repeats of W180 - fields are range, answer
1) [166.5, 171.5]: 2.62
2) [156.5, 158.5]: 3.15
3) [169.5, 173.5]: 2.37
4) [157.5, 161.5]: 3.06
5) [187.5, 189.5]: 1.25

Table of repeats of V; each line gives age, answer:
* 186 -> 1.19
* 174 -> 2.16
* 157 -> 3.17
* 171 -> 2.36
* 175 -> 2.02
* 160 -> 3.13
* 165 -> 2.89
